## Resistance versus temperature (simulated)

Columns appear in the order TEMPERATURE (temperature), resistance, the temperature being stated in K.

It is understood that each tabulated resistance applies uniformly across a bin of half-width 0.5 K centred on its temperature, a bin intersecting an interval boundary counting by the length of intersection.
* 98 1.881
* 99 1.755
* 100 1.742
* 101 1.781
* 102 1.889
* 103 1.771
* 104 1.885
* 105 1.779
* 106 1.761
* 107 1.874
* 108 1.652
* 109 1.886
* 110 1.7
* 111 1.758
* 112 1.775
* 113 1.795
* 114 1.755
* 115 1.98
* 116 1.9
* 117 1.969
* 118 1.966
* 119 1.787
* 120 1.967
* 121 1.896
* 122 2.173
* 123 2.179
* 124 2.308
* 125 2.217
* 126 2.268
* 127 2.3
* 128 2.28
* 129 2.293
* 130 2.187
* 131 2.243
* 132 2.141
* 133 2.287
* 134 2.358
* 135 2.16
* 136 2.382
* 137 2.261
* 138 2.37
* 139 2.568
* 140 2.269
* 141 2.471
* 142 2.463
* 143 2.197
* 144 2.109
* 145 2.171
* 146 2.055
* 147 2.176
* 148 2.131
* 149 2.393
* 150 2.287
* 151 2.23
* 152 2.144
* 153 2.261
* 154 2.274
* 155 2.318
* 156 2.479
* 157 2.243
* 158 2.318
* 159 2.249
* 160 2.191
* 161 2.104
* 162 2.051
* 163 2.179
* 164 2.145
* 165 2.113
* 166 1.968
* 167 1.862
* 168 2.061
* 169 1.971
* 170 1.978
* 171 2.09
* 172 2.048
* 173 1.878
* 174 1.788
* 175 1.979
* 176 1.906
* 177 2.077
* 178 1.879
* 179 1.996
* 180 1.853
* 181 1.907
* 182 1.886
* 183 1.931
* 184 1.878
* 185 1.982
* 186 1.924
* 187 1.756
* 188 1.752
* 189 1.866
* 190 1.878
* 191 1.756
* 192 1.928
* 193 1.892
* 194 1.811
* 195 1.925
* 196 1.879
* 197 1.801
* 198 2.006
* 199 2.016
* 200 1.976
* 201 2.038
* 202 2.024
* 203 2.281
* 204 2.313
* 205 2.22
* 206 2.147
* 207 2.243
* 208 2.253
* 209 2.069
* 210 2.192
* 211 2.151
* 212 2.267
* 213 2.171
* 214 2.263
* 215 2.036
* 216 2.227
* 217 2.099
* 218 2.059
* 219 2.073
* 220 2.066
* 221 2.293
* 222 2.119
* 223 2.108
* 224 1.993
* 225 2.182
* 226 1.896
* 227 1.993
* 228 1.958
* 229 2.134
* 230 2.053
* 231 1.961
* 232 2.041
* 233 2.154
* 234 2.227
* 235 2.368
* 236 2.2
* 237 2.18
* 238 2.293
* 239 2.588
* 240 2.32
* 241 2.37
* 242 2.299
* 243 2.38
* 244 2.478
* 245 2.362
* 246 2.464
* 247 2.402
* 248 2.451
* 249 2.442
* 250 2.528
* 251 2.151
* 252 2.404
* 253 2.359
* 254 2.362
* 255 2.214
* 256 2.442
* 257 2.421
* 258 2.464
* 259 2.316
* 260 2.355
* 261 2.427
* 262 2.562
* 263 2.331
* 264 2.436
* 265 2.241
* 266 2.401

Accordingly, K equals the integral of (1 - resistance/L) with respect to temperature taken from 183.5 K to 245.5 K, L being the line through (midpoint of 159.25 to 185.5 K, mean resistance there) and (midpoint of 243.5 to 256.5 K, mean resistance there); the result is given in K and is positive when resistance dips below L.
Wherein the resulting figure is 3.1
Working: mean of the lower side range 1.99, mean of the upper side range 2.39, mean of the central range 2.1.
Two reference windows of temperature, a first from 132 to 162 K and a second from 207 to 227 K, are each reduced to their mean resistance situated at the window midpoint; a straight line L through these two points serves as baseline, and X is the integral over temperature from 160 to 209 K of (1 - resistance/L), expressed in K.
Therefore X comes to 4.6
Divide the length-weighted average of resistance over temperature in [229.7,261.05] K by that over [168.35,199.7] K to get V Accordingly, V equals 1.2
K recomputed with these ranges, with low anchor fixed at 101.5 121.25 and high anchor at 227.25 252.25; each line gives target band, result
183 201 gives 1.94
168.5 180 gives 0.55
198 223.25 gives 0.43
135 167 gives -4.28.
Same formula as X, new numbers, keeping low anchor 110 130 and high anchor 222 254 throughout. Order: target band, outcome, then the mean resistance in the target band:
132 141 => -1.2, 2.33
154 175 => 0.1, 2.1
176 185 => 0.9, 1.93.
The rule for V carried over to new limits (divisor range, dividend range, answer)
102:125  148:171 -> 1.15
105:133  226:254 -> 1.14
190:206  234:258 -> 1.19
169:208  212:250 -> 1.13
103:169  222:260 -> 1.07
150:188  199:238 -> 1.04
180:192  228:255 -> 1.23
